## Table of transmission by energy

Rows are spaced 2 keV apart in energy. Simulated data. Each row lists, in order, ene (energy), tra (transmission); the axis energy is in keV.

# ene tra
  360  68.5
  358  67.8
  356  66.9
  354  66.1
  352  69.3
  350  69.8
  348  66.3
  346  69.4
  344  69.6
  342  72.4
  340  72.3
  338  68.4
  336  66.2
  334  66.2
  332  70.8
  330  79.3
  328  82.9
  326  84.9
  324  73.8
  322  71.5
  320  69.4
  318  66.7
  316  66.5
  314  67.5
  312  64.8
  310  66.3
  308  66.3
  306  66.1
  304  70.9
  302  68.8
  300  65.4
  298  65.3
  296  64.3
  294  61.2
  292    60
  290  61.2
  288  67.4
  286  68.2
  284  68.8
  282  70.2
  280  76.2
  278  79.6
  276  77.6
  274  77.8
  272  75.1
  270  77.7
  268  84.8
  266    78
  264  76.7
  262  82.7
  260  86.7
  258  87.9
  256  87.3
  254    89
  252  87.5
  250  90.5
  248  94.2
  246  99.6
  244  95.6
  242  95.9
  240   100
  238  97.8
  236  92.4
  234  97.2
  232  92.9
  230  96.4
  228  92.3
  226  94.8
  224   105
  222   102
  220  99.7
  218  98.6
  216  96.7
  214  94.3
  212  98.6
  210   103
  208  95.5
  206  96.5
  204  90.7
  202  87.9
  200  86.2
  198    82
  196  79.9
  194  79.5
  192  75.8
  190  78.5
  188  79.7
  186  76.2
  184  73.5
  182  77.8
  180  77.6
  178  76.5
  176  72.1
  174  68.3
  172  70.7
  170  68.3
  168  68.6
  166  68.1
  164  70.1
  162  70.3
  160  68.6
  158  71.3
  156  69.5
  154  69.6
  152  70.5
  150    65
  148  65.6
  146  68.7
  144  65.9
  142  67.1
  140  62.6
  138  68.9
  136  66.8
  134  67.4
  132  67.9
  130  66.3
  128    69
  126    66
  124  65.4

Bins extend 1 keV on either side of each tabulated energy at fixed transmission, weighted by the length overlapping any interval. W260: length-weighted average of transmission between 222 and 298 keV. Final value 83.5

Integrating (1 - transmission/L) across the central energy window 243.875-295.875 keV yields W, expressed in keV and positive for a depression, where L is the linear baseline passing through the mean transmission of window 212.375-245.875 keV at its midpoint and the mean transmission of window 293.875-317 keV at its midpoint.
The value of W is 1.4 keV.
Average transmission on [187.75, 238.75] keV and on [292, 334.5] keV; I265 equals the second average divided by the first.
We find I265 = 0.75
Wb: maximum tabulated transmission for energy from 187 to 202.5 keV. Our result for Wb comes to 87.9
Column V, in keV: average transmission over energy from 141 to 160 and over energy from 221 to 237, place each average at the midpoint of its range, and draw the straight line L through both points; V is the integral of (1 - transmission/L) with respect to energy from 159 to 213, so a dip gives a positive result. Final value 1.33 keV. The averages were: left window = 68.2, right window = 96.6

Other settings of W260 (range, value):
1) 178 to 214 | 84.7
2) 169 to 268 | 87.9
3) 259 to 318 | 71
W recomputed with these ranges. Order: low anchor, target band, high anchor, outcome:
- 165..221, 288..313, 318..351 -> 3.1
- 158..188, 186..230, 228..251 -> -3.4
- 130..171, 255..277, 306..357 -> -3.7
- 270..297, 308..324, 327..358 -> 0.5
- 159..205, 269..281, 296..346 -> -0.9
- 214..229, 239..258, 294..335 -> -0.6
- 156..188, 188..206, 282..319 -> -3.1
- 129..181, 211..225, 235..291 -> -4.0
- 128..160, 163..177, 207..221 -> 1.7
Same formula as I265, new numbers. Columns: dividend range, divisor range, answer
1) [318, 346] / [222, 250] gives 0.75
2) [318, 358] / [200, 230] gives 0.74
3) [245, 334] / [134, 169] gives 1.10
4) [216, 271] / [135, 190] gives 1.31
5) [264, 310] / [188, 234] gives 0.77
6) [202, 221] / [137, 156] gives 1.44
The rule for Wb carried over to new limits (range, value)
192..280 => 105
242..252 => 99.6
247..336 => 94.2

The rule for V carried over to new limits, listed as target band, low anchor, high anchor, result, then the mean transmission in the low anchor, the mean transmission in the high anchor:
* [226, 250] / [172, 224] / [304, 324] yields -4.80 keV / 86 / 67.7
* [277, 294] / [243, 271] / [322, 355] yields 2.75 keV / 87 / 71.7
